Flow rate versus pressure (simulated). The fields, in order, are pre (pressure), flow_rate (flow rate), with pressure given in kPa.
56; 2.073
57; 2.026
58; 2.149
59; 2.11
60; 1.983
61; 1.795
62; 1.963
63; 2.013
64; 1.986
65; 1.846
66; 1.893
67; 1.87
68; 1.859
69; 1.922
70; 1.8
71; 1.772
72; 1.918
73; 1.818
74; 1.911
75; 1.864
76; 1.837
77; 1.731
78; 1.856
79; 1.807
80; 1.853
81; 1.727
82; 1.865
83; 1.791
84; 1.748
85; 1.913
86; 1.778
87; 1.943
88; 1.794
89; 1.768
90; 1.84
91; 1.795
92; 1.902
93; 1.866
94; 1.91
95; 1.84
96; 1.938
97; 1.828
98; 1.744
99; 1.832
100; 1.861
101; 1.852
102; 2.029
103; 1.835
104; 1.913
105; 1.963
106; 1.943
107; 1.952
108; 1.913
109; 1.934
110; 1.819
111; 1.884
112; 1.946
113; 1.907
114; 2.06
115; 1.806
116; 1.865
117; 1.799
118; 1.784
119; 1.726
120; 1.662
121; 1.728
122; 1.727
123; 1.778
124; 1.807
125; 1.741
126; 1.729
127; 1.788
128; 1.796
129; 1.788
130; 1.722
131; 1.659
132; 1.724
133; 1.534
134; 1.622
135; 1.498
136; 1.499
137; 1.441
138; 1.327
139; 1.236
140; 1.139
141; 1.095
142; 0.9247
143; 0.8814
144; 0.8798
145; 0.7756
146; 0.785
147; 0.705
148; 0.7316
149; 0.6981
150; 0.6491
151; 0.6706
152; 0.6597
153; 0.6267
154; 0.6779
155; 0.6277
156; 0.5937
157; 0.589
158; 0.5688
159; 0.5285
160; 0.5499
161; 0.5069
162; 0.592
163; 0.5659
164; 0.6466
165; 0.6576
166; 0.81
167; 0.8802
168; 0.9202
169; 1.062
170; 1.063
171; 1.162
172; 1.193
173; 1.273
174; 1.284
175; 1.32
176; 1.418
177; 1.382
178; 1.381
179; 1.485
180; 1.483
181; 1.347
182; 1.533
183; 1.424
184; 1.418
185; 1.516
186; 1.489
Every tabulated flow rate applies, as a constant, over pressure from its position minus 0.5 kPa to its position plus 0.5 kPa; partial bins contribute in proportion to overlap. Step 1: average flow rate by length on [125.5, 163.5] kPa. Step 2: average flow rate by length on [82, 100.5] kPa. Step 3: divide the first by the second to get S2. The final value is 0.6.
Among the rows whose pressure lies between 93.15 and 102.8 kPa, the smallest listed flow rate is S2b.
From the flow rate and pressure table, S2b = 1.744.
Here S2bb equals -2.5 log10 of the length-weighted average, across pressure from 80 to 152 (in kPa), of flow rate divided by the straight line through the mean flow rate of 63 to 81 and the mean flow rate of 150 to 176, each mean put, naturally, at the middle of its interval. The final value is -0.19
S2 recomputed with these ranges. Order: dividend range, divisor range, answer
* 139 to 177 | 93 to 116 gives 0.44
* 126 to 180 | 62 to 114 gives 0.57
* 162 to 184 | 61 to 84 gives 0.62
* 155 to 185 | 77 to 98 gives 0.56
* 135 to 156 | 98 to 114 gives 0.48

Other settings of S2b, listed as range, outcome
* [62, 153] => 0.6267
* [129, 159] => 0.5285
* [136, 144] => 0.8798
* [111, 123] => 1.662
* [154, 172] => 0.5069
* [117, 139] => 1.236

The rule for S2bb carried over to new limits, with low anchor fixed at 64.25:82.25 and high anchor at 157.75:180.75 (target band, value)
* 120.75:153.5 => 0.02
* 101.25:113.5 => -0.24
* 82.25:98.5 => -0.09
